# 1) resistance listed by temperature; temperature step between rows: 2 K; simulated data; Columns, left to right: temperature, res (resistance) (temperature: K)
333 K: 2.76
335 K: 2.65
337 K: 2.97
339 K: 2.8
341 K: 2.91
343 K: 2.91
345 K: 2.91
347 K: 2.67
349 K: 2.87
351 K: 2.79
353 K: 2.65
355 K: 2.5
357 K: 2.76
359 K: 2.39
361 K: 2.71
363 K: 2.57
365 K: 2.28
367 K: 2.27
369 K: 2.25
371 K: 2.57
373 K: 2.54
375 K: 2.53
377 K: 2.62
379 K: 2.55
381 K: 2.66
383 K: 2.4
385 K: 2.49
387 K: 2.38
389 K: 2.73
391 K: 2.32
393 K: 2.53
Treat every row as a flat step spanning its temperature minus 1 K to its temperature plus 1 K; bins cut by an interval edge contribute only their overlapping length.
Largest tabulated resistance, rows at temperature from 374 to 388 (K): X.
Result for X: 2.66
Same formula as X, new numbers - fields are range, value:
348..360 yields 2.87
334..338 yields 2.97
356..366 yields 2.76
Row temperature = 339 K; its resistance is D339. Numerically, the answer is 2.8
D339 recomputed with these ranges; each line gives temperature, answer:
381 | 2.66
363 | 2.57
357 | 2.76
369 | 2.25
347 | 2.67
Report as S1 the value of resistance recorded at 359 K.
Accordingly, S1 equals 2.39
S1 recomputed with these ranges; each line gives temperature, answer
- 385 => 2.49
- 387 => 2.38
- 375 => 2.53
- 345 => 2.91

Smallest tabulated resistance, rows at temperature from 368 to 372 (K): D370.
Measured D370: 2.25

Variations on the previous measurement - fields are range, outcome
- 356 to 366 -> 2.28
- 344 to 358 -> 2.5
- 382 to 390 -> 2.38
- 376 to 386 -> 2.4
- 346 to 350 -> 2.67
